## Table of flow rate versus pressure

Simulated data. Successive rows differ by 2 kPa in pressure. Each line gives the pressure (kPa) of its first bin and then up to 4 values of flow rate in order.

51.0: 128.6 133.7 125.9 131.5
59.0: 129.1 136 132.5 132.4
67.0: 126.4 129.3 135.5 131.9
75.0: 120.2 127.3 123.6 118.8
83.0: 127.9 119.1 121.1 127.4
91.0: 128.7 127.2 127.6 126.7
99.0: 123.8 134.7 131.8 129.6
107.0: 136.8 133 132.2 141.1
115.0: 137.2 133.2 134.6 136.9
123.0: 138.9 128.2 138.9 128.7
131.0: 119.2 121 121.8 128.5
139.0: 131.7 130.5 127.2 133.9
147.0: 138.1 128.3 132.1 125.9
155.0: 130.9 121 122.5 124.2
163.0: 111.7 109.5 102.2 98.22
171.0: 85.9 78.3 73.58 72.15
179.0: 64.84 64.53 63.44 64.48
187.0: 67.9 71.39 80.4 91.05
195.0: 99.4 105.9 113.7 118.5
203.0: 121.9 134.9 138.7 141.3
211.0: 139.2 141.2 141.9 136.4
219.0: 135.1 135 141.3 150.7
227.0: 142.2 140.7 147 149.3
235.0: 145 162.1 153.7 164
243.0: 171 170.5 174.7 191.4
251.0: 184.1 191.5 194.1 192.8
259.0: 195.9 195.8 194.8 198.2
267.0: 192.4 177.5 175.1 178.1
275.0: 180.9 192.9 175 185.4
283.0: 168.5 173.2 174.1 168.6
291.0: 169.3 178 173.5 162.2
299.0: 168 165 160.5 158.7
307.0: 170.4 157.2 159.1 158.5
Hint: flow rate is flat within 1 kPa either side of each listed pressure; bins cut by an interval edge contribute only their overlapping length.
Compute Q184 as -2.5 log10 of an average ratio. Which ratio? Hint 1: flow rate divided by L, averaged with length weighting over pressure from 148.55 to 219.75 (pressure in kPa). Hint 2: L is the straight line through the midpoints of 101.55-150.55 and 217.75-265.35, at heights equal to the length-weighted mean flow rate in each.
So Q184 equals 0.37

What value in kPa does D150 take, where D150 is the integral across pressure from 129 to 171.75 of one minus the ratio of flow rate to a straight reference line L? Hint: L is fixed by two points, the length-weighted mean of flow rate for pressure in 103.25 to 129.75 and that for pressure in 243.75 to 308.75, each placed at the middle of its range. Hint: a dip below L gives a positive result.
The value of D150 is 6.6 kPa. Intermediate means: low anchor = 135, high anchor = 179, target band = 122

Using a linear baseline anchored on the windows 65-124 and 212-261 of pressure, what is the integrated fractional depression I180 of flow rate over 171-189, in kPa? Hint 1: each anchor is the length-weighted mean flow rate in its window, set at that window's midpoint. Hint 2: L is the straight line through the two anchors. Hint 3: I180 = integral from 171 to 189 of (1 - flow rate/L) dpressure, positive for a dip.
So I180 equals 9.6 kPa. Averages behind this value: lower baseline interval 130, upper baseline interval 161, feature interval 69.8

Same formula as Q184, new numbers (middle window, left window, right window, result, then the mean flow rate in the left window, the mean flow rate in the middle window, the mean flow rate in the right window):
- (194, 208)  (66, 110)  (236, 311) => 0.304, 128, 119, 176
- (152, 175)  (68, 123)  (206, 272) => 0.320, 130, 108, 164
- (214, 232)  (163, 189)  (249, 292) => -0.078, 79.7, 141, 184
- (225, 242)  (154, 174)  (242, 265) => 0.131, 108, 151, 187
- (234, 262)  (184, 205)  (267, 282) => -0.160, 95.4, 178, 181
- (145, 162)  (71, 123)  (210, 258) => 0.105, 130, 128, 158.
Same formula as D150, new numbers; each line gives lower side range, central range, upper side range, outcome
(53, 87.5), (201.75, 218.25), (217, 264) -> 2.3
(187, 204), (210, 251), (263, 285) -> -5.0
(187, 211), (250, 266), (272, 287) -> -3.3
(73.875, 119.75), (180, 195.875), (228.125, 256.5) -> 8.1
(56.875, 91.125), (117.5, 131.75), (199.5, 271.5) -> 0.5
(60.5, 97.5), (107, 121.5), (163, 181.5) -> -3.1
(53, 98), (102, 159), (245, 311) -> 4.1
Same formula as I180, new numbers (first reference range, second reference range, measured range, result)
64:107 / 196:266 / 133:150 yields 1.1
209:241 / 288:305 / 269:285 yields -1.7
